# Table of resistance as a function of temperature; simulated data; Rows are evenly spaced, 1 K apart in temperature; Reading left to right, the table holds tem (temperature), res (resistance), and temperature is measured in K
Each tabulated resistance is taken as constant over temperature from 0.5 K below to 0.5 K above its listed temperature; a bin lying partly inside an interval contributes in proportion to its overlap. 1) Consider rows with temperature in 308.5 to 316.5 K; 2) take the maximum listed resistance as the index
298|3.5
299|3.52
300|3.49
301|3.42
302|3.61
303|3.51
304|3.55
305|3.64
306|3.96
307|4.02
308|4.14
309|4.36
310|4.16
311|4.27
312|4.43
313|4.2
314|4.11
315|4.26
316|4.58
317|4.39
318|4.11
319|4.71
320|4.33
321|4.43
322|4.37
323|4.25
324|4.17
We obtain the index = 4.58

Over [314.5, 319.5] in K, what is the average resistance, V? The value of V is 4.41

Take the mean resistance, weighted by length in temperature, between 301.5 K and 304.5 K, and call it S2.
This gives 3.56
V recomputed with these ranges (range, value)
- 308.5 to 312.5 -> 4.3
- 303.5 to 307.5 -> 3.79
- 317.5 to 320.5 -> 4.38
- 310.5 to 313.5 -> 4.3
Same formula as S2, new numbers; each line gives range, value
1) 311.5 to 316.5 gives 4.32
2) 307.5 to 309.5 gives 4.25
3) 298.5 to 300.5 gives 3.5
